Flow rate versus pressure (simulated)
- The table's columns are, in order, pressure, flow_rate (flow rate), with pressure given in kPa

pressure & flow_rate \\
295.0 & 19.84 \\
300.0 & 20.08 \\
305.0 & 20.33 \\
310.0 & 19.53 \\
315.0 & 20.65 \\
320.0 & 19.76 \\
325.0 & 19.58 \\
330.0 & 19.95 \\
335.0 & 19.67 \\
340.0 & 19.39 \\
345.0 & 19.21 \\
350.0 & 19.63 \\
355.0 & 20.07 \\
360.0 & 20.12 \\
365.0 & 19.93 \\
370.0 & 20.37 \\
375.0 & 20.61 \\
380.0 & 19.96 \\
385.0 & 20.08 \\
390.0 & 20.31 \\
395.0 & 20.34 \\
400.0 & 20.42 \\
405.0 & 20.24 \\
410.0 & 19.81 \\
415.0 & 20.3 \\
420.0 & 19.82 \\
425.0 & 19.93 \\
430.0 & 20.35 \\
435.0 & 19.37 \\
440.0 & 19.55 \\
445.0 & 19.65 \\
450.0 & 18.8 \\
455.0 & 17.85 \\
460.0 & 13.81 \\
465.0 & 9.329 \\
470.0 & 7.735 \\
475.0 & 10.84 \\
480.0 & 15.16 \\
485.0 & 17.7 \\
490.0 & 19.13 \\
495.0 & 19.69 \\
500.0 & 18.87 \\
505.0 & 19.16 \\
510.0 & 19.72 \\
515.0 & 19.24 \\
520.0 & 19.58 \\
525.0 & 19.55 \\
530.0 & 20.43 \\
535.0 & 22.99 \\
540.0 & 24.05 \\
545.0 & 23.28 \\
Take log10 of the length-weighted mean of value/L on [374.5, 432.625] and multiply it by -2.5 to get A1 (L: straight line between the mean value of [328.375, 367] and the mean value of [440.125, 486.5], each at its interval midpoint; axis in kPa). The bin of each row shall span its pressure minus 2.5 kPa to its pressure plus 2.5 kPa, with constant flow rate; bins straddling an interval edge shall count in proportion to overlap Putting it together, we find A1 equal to -0.17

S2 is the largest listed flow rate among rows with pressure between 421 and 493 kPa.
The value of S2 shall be 20.35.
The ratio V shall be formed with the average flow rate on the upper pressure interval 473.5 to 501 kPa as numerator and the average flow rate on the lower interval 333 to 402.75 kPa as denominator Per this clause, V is 0.85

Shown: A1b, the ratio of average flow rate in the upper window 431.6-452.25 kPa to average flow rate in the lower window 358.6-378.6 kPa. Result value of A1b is 1.0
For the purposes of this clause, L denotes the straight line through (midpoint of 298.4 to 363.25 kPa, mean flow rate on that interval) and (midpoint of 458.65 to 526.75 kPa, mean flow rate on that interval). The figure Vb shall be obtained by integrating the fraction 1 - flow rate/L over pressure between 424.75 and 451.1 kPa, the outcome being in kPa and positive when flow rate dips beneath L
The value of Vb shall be -3.1 kPa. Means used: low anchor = 19.8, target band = 19.6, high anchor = 16.4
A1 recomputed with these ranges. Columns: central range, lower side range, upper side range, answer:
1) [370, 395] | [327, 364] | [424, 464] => -0.060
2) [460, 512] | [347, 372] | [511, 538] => 0.286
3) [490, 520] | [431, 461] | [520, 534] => 0.024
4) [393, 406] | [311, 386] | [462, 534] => -0.079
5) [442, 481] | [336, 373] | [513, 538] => 0.385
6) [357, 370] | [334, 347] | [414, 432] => -0.027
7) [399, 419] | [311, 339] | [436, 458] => -0.053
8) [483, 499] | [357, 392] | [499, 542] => 0.082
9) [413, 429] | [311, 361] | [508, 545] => 0.015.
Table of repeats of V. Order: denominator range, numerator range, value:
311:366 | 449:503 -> 0.77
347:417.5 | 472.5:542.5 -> 0.94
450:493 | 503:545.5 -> 1.45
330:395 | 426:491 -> 0.81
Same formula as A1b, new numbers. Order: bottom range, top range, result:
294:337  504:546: 1.05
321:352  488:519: 0.99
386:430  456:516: 0.79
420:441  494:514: 0.98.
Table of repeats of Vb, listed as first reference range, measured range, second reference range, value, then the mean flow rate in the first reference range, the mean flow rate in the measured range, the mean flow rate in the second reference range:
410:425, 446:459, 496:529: 1.20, 20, 18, 19.4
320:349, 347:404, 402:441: -1.18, 19.6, 20.2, 19.9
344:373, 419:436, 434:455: -0.53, 19.9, 19.9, 19.2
